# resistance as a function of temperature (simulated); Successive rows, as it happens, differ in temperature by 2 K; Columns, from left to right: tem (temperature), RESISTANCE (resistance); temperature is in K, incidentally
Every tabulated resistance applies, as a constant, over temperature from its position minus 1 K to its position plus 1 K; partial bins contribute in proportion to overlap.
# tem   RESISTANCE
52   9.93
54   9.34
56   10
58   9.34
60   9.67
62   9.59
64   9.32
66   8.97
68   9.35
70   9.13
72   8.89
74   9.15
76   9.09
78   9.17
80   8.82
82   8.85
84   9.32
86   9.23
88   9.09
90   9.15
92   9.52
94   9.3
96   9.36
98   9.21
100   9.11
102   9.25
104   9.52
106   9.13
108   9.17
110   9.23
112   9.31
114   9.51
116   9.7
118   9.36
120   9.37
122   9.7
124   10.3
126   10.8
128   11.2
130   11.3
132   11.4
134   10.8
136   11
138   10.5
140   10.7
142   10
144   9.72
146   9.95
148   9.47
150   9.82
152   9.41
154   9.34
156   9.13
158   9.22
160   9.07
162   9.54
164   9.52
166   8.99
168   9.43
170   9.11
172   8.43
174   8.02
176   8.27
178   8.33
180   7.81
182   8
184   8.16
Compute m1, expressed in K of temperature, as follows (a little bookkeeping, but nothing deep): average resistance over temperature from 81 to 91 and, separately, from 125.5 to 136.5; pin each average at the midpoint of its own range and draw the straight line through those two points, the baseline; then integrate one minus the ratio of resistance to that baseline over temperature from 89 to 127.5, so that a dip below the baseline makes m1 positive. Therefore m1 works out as 2.3 K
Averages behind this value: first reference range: 9.13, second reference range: 11.1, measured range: 9.5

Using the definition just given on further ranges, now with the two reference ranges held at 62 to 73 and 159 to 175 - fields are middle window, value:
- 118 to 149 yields -4.49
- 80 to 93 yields -0.03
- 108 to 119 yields -0.36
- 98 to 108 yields -0.14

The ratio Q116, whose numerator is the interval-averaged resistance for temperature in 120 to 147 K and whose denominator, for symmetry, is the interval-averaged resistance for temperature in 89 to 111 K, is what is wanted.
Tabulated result 1.14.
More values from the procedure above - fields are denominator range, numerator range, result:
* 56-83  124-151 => 1.14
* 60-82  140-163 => 1.04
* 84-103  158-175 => 0.98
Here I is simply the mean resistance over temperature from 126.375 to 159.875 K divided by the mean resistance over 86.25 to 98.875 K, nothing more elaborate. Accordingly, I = 1.1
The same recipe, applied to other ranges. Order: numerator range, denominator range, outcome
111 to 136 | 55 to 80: 1.10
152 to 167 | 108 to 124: 0.98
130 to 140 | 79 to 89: 1.21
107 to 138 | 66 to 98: 1.11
